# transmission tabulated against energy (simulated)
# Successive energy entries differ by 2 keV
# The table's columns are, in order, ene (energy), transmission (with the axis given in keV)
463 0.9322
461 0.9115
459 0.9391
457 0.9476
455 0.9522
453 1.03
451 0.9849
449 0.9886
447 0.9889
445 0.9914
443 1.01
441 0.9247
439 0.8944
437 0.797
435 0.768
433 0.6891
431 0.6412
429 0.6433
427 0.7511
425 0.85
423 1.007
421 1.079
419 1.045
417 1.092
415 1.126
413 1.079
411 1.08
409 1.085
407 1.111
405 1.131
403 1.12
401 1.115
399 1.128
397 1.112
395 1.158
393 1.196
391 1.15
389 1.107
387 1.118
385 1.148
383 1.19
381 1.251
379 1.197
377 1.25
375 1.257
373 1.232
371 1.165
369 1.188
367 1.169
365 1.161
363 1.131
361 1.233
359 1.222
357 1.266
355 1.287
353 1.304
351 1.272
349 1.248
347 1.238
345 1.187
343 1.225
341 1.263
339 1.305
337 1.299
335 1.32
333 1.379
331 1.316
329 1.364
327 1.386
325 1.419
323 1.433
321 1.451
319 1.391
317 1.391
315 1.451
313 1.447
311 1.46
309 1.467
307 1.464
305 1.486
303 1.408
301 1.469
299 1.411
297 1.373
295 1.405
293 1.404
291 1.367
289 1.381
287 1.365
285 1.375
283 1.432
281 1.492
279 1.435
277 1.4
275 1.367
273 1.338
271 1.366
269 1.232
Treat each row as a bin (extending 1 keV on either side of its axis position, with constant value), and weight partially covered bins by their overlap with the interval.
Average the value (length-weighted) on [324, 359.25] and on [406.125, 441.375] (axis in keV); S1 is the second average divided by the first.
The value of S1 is 0.71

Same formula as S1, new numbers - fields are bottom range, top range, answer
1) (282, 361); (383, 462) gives 0.73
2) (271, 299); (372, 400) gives 0.84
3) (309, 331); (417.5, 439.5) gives 0.59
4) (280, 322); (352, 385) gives 0.85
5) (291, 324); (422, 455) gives 0.61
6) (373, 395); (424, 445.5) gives 0.68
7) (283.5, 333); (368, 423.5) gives 0.81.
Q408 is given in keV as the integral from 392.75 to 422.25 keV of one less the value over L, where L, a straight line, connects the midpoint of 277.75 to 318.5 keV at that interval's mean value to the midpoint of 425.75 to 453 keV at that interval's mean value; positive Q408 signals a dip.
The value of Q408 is -3.6 keV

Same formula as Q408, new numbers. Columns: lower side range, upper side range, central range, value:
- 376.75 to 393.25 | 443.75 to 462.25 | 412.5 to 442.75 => 4.5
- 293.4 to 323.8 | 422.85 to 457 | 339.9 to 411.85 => -2.6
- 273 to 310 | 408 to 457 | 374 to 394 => -1.5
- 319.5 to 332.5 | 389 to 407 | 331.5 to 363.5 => 1.3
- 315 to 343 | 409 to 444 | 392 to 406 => -1.3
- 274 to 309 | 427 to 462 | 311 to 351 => -2.0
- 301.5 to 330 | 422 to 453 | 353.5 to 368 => 0.1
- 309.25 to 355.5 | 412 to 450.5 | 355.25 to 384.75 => -0.7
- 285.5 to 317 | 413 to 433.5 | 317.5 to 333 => -0.9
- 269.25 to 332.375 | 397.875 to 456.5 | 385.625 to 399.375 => -0.6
